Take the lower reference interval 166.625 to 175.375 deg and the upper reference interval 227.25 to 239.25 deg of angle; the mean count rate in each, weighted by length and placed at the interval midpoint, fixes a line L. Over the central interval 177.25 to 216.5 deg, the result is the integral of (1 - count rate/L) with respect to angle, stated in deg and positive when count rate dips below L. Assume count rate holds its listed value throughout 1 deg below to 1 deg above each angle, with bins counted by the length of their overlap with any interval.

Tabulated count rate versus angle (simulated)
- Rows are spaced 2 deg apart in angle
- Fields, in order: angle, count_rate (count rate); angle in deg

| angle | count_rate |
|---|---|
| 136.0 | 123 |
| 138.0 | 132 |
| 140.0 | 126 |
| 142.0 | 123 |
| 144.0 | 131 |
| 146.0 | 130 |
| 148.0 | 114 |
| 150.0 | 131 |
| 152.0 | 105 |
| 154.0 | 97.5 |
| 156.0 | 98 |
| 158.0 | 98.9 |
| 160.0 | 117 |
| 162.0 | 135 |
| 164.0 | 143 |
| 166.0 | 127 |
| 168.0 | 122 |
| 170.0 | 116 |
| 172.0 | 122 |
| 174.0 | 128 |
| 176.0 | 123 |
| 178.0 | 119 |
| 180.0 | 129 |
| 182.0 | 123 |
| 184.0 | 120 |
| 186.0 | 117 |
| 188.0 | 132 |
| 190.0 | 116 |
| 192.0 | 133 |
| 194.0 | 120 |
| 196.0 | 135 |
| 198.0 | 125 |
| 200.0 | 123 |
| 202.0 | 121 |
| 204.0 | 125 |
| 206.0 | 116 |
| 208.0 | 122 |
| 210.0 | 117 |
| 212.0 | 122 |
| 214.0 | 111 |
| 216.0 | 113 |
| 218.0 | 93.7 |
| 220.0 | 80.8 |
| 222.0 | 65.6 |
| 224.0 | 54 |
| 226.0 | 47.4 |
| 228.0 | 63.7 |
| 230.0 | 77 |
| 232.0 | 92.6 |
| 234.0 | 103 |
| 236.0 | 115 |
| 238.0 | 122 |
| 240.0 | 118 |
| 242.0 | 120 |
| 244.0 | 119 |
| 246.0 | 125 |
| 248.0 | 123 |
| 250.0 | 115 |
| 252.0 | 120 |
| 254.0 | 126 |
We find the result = -3.7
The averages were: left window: 122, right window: 96.7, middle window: 122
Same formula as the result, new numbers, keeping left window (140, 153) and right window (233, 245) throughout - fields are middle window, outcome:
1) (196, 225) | 2.67 deg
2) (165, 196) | -0.85 deg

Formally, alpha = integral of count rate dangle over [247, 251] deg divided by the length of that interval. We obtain 119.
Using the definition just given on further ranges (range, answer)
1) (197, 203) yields 123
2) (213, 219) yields 106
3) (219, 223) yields 73.2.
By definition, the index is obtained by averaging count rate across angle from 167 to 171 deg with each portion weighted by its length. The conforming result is 119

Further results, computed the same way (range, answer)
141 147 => 128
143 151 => 126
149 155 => 111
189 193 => 124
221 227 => 55.7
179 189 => 124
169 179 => 122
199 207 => 121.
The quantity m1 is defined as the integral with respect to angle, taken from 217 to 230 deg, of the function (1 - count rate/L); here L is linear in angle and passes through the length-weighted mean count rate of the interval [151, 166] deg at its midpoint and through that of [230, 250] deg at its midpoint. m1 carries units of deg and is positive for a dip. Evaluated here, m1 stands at 5.2 deg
